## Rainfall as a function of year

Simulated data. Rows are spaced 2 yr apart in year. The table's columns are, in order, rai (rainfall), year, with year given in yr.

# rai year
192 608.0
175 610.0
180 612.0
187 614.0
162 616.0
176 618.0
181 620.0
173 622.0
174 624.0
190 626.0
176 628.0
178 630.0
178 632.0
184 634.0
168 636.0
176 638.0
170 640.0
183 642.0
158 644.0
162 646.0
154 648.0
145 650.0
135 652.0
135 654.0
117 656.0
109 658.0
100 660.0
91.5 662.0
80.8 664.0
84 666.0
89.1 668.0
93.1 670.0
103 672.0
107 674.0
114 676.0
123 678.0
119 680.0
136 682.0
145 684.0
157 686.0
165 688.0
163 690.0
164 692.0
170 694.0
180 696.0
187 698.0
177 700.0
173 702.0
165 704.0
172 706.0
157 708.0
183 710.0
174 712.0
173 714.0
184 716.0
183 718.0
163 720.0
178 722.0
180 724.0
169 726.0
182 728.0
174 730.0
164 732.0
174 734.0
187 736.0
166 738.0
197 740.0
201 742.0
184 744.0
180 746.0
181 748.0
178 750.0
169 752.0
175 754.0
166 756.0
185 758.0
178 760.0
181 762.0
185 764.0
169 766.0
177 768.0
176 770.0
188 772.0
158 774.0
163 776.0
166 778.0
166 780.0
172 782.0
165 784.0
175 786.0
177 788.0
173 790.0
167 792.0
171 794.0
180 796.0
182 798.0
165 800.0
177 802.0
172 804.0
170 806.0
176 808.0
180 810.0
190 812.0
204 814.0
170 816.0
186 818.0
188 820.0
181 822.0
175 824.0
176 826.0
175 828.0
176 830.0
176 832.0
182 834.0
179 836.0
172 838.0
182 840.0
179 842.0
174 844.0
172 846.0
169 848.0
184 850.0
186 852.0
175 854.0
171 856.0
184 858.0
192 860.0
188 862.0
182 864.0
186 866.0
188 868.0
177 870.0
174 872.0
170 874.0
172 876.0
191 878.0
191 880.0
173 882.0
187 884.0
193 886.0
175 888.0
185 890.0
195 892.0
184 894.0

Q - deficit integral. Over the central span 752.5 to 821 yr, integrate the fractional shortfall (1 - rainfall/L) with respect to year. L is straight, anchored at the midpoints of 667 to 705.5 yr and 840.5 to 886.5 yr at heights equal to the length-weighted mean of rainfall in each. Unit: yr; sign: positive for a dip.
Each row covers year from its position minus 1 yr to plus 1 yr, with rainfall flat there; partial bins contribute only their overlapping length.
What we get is -4.5 yr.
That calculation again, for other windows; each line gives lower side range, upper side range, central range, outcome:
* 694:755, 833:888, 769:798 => 1.11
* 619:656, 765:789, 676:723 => 1.32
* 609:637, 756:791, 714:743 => -0.64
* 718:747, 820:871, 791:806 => 0.49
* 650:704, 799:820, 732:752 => -3.35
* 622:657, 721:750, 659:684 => 9.50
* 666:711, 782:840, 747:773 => -2.12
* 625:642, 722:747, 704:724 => 0.60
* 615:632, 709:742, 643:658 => 3.00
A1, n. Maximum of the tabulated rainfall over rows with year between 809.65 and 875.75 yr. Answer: 204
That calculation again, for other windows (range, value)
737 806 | 201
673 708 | 187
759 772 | 188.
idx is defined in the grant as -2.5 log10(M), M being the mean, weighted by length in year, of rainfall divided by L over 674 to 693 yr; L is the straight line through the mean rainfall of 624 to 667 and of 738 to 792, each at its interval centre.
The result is 0.113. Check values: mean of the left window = 147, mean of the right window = 176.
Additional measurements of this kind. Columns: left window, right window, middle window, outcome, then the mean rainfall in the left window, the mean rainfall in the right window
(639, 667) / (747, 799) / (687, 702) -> -0.18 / 130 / 174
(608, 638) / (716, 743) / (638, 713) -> 0.25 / 178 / 179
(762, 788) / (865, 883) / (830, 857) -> 0.00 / 172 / 180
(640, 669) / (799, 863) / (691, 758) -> -0.20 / 126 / 179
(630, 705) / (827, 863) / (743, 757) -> -0.11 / 143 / 179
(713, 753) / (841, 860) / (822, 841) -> 0.00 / 178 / 178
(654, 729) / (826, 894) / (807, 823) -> -0.08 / 146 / 180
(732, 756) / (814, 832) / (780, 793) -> 0.05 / 180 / 180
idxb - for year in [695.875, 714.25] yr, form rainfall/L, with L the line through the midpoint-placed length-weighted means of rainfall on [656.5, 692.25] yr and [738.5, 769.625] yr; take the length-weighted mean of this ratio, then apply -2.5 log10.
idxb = -0.221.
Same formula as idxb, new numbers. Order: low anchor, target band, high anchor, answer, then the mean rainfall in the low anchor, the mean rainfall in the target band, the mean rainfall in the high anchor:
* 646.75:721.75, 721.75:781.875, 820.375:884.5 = -0.12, 143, 176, 179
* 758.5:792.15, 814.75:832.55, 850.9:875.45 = -0.01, 173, 179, 181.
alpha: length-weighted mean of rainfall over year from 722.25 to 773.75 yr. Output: 178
